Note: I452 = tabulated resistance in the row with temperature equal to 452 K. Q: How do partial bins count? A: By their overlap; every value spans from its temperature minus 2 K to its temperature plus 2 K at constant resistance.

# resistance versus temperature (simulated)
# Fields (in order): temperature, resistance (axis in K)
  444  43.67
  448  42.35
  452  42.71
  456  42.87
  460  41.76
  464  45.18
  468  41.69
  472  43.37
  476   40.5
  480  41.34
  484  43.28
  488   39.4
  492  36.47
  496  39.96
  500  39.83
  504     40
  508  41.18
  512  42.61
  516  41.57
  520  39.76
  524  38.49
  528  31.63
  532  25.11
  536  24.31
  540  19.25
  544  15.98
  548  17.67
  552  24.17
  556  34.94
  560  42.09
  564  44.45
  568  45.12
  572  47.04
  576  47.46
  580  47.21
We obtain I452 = 42.71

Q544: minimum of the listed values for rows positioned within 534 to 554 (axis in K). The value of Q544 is 15.98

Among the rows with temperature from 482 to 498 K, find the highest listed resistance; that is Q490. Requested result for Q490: 43.28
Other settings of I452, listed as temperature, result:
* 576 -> 47.46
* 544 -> 15.98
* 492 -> 36.47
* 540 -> 19.25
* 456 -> 42.87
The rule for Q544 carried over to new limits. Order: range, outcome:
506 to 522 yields 39.76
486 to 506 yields 36.47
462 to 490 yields 39.4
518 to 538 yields 24.31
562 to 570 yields 44.45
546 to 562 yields 17.67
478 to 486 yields 41.34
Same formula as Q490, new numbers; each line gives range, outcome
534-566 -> 44.45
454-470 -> 45.18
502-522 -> 42.61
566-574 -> 47.04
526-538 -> 31.63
